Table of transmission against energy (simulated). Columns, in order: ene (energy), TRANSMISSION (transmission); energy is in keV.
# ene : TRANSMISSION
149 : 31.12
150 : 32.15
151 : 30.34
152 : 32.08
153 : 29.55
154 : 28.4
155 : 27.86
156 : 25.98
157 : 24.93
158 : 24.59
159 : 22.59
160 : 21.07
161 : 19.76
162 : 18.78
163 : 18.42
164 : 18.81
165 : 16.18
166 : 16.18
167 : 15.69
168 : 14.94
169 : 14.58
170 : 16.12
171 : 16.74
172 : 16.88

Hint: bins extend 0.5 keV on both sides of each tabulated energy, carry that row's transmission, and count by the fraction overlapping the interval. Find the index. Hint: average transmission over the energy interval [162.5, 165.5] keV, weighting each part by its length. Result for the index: 17.8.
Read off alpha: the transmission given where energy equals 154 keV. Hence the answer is 28.4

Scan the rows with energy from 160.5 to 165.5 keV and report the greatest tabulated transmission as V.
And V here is 19.76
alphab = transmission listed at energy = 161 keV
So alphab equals 19.76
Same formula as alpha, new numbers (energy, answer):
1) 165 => 16.18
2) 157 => 24.93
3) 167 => 15.69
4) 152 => 32.08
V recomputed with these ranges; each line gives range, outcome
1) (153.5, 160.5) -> 28.4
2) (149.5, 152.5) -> 32.15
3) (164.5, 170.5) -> 16.18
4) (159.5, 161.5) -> 21.07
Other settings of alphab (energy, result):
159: 22.59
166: 16.18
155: 27.86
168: 14.94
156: 25.98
